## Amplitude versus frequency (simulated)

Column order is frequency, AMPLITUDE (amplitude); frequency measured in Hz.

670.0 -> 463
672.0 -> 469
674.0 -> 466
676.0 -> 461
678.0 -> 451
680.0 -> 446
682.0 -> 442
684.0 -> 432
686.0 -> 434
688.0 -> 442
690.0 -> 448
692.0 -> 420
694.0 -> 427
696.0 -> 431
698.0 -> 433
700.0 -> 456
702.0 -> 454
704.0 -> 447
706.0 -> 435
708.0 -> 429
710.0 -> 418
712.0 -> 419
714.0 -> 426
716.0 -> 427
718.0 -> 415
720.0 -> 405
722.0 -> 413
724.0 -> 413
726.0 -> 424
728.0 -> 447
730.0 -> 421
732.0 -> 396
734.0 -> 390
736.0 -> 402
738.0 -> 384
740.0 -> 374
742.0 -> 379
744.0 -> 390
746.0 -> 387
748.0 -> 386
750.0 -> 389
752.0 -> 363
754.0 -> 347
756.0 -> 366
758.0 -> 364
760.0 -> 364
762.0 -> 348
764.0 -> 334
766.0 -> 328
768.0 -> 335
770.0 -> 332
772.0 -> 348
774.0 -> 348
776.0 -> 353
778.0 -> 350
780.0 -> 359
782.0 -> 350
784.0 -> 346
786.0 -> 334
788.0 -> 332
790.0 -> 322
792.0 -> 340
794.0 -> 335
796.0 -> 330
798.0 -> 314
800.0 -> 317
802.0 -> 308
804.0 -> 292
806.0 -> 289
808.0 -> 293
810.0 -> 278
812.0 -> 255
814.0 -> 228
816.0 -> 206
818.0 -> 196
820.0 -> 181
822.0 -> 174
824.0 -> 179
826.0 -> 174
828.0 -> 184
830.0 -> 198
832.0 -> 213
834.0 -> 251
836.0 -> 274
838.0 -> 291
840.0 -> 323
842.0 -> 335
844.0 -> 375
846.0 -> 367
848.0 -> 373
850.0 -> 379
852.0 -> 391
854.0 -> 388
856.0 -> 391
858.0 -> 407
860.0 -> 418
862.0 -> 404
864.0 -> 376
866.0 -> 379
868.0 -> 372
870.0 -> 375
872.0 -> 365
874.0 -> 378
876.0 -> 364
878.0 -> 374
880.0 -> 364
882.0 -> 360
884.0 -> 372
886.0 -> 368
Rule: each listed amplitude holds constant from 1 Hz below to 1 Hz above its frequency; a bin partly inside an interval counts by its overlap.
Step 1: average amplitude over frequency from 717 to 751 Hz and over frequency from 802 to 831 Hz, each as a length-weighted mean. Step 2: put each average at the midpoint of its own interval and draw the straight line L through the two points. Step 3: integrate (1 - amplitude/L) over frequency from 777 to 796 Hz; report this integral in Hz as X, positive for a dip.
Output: -3.3 Hz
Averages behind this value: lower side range 401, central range 340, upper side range 226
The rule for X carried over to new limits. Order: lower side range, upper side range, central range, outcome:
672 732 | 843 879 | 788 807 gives 4.0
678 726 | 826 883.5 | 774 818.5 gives 8.2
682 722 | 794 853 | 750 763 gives 0.0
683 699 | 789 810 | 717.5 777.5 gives -1.1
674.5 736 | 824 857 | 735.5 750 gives 0.3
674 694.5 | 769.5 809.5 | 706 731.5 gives -1.1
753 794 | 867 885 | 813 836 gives 10.0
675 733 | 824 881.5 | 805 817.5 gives 3.7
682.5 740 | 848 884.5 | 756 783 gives 4.0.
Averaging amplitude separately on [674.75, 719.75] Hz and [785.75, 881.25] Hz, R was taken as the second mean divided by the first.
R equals 0.72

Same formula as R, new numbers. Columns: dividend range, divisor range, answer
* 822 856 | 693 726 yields 0.68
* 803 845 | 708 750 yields 0.61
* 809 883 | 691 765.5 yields 0.77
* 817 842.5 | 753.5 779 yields 0.65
